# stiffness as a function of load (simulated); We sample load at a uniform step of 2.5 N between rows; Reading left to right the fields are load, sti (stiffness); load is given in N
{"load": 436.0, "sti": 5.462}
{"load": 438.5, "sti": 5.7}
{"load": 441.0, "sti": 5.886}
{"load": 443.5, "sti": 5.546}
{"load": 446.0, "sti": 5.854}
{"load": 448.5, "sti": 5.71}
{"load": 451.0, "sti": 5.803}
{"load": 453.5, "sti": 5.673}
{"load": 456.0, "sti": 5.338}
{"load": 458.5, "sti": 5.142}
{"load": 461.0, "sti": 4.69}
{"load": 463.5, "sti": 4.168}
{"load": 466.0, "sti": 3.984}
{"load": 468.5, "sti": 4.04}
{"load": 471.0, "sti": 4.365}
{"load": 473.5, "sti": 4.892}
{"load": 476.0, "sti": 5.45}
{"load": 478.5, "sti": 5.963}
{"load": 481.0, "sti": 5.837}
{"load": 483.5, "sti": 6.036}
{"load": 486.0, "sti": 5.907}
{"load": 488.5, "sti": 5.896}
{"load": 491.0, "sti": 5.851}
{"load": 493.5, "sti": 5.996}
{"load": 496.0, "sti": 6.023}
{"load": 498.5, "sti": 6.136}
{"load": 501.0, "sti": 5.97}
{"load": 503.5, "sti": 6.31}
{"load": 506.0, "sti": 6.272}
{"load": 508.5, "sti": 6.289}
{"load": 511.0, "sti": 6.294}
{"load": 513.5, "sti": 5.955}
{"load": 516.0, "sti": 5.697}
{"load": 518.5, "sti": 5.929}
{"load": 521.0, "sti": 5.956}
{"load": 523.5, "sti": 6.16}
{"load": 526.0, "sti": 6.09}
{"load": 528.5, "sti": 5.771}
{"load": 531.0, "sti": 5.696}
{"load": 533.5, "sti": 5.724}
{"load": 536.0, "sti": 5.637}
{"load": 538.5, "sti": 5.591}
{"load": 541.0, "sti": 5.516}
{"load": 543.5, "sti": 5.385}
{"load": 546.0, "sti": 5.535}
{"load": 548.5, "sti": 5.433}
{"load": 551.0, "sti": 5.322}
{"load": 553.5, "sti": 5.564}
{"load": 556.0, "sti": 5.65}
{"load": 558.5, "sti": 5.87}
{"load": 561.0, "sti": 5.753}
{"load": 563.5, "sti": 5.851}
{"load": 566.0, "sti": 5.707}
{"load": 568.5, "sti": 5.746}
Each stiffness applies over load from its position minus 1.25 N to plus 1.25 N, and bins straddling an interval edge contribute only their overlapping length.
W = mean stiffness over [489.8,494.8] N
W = 5.93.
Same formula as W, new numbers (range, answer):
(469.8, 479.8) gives 5.17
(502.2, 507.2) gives 6.29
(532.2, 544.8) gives 5.57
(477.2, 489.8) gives 5.93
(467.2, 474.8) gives 4.44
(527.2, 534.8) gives 5.73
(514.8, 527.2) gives 5.97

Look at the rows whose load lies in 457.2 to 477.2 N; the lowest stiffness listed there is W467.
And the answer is 3.984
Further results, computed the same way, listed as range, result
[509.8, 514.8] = 5.955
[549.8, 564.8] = 5.322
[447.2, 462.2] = 4.69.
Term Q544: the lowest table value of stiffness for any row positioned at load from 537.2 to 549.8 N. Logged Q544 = 5.385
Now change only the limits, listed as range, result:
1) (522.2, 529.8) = 5.771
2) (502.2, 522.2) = 5.697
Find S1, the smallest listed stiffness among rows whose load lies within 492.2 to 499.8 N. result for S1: 5.996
